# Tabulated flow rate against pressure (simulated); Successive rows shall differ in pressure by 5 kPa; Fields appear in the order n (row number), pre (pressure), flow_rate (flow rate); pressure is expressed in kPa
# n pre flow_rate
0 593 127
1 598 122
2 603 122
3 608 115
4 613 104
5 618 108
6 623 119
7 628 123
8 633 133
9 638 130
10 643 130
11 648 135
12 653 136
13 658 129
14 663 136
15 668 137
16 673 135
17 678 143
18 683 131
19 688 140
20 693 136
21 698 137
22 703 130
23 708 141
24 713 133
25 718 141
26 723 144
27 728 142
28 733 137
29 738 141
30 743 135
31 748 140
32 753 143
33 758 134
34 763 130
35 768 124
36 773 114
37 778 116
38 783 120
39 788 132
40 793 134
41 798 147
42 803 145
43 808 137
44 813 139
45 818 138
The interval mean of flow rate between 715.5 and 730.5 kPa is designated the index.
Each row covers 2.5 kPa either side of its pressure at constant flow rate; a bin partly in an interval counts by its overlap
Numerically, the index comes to 142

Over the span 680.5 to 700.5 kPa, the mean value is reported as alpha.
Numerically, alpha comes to 136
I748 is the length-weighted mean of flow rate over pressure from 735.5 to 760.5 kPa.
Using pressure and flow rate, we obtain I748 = 139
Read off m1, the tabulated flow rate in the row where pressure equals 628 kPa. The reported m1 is 123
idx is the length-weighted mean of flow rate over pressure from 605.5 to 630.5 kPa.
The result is 114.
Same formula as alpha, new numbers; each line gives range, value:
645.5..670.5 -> 135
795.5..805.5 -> 146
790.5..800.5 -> 140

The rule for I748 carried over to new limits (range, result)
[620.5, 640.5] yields 126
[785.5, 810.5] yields 139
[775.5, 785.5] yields 118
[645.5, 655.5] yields 136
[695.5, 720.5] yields 136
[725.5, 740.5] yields 140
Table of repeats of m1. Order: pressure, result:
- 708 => 141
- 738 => 141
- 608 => 115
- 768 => 124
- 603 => 122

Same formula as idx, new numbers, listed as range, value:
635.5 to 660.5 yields 132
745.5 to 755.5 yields 142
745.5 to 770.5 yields 134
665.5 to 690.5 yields 137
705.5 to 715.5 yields 137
